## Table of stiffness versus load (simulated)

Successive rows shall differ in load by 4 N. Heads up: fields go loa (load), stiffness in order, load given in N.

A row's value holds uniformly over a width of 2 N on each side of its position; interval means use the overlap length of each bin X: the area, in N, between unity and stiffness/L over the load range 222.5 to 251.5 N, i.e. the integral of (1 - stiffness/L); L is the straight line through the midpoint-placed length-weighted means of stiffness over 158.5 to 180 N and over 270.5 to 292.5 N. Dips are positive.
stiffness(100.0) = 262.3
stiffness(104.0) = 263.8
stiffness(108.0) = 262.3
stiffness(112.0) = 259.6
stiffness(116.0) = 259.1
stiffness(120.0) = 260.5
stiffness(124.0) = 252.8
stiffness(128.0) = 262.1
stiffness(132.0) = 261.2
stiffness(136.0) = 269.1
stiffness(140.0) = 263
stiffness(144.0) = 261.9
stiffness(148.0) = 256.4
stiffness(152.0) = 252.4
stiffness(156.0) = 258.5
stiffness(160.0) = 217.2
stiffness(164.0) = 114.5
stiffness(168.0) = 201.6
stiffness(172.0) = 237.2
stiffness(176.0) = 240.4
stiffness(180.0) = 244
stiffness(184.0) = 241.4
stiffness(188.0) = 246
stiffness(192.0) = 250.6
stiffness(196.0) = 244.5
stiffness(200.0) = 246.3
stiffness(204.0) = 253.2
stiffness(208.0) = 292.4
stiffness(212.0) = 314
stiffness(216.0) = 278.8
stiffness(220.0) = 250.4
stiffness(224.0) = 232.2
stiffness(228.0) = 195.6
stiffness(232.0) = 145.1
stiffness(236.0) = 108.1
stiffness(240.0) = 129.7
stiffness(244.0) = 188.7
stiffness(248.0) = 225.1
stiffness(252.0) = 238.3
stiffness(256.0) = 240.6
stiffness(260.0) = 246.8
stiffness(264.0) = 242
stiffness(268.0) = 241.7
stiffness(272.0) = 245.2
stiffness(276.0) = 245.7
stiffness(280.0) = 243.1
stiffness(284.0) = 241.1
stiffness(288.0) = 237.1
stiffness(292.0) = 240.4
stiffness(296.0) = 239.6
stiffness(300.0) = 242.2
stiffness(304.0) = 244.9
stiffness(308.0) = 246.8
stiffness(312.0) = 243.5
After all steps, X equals 6.4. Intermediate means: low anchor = 206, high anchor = 242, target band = 177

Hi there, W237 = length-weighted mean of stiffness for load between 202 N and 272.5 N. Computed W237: 226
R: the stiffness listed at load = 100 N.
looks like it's 262.3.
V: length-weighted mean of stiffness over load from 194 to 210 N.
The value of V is 259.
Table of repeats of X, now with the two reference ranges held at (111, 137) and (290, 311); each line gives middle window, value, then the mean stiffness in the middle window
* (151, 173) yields 3.9 N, 211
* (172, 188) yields 0.8 N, 242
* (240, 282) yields 2.7 N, 231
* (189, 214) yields -1.3 N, 266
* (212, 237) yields 3.6 N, 214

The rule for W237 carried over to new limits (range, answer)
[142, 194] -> 232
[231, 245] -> 139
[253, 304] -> 242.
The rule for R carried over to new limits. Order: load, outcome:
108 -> 262.3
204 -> 253.2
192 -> 250.6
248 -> 225.1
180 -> 244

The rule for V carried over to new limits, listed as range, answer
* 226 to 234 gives 170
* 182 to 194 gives 246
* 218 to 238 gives 186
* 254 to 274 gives 243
